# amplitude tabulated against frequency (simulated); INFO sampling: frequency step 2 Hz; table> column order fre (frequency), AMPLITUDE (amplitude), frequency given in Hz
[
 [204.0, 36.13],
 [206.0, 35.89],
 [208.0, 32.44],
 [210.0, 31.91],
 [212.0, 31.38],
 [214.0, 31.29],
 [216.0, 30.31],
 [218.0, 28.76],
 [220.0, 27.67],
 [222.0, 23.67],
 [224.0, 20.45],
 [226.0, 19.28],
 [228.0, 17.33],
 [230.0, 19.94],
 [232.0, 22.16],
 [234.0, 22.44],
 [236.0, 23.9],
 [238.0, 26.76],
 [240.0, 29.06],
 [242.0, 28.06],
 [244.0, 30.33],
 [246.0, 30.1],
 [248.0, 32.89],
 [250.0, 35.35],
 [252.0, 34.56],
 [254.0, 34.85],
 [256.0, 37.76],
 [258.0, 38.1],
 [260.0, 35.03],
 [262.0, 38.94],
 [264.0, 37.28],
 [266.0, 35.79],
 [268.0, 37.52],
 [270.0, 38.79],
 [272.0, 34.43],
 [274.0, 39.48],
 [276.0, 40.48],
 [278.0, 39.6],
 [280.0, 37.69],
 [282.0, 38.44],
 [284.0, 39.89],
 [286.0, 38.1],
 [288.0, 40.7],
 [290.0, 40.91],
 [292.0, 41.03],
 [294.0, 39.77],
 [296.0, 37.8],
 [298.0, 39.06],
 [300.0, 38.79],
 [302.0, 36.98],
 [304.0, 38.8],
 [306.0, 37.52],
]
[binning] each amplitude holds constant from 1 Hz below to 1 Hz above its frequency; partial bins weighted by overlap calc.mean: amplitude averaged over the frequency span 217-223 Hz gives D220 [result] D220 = 26.7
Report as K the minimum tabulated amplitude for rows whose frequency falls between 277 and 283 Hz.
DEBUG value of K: 37.69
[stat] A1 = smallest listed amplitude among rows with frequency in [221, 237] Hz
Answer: 17.33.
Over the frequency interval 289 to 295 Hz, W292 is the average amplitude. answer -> 40.6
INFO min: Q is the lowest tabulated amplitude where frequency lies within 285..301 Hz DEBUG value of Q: 37.8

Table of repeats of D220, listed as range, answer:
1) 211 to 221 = 29.9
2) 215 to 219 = 29.5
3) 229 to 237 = 22.1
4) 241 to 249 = 30.3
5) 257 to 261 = 36.6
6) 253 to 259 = 36.9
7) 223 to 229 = 19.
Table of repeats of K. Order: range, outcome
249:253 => 34.56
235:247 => 23.9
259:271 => 35.03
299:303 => 36.98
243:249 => 30.1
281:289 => 38.1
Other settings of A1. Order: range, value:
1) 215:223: 23.67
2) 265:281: 34.43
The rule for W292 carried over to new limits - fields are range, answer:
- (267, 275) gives 37.6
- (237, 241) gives 27.9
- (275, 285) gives 39.2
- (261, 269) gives 37.4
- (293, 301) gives 38.9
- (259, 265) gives 37.1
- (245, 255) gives 33.5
